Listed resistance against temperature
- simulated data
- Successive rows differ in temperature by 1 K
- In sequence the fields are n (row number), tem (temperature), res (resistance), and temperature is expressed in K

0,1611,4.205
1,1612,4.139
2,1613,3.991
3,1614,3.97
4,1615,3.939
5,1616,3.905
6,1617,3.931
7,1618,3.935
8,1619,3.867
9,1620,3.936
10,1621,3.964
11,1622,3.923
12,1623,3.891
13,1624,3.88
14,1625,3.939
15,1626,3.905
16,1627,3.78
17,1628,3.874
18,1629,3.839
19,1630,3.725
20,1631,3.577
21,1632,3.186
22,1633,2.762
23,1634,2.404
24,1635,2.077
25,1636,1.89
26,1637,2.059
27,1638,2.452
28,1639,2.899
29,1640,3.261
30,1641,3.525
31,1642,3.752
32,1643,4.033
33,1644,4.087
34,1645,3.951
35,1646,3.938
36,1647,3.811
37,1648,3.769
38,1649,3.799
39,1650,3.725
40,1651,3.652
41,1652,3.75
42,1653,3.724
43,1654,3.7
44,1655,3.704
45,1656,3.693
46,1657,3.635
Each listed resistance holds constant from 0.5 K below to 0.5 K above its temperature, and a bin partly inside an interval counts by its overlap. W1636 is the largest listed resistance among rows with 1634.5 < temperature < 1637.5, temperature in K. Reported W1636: 2.077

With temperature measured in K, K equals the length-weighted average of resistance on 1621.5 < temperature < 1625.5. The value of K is 3.91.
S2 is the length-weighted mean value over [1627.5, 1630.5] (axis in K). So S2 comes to 3.81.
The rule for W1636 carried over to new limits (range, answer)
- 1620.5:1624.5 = 3.964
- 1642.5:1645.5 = 4.087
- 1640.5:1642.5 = 3.752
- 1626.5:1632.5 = 3.874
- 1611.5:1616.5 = 4.139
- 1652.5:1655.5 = 3.724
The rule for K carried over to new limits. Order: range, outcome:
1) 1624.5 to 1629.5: 3.87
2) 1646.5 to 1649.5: 3.79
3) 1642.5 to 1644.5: 4.06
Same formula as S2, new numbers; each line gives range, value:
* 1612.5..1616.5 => 3.95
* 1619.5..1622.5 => 3.94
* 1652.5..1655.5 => 3.71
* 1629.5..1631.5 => 3.65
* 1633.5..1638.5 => 2.18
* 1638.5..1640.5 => 3.08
